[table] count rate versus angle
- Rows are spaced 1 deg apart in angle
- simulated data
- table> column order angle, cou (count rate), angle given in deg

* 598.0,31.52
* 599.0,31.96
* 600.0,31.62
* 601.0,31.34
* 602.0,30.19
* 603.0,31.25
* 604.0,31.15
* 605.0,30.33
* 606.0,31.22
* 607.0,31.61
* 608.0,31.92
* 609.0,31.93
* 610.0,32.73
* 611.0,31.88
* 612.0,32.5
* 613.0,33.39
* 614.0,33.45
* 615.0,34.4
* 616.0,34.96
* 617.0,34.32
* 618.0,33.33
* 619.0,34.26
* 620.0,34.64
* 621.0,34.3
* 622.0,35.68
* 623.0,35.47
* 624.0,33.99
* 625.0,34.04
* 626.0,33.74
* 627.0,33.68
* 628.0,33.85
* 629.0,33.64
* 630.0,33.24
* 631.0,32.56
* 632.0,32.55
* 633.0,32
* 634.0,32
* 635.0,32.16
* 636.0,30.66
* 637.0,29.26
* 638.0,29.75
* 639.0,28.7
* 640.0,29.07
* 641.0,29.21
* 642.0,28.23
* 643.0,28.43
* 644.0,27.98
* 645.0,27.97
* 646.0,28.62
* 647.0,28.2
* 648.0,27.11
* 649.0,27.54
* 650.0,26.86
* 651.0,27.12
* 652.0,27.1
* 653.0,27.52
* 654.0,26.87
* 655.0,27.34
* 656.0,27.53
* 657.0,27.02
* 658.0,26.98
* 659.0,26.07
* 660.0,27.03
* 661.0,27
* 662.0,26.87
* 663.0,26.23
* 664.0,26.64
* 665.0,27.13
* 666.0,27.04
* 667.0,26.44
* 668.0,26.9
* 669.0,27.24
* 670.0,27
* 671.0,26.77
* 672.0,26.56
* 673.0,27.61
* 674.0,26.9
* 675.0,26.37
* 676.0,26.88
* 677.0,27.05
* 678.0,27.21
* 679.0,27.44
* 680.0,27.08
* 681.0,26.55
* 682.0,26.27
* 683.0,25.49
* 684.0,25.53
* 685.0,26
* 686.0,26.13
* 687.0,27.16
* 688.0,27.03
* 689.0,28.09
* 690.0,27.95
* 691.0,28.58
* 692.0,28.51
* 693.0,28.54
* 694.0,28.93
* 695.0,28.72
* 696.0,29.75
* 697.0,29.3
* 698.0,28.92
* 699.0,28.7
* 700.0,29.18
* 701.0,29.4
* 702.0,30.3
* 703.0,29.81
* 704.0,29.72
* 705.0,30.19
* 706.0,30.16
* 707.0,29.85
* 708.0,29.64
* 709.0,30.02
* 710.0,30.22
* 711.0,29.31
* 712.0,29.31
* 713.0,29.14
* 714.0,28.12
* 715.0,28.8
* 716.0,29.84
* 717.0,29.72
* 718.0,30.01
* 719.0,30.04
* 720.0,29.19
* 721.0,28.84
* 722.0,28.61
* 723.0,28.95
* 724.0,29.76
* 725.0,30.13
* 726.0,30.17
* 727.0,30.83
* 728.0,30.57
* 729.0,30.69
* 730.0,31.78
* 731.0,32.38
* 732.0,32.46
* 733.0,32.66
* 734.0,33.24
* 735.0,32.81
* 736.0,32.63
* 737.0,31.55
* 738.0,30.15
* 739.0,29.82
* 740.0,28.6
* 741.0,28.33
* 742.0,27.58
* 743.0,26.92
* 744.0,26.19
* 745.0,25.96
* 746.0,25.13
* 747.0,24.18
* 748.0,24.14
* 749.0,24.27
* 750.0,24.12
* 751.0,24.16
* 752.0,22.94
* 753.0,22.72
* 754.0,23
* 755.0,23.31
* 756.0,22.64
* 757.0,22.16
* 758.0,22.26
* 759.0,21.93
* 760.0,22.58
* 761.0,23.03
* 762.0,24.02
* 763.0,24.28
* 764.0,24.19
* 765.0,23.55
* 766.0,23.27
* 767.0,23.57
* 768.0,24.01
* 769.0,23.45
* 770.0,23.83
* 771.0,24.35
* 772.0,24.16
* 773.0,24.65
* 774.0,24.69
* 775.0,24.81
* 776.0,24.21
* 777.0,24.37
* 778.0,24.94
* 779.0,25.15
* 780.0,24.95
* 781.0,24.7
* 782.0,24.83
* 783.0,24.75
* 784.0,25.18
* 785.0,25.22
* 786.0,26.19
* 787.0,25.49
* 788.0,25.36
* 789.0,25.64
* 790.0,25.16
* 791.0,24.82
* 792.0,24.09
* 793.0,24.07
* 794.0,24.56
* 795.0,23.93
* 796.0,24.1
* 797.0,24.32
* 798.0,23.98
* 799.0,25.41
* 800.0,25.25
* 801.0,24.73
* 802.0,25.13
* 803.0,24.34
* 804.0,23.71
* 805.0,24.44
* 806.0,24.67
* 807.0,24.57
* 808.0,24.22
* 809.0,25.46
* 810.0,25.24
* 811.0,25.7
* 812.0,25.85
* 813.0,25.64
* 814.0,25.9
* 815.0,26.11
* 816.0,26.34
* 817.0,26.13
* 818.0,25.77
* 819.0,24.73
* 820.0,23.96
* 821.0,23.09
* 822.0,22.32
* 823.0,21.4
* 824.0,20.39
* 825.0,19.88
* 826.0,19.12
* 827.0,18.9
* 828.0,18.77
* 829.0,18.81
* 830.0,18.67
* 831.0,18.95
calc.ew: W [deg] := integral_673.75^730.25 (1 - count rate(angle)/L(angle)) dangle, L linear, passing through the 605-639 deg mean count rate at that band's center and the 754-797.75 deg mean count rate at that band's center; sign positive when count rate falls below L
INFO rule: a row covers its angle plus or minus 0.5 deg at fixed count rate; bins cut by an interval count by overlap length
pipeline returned -0.8 deg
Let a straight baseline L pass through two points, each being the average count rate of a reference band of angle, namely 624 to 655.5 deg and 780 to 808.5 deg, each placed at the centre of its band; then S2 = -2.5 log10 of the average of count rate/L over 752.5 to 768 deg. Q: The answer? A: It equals 0.12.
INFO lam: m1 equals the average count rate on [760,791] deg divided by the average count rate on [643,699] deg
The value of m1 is 0.90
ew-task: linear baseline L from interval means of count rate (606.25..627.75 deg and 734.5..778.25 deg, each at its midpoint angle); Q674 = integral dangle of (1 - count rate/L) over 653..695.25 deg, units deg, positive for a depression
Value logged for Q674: 4.2 deg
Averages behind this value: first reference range 33.6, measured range 27.1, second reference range 25.1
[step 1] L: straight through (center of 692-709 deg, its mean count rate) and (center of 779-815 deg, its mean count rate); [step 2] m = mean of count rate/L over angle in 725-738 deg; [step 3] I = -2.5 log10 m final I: -0.135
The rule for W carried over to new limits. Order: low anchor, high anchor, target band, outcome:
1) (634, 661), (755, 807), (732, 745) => -2.3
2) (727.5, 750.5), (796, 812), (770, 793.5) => 1.2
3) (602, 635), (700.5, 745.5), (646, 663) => 2.6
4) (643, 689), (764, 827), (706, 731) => -3.7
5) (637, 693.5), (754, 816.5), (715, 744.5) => -5.0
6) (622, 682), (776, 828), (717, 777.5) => -1.6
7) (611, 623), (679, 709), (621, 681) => 5.1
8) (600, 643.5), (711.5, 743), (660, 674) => 2.0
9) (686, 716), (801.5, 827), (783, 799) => 0.2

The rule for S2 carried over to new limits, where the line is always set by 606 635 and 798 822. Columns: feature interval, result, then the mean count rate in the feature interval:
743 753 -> 0.130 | 24.6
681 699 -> 0.097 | 27.7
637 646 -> 0.133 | 28.7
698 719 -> -0.004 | 29.6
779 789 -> 0.039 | 25.2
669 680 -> 0.149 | 27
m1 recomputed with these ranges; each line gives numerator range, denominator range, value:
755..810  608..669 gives 0.80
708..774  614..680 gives 0.92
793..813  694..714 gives 0.84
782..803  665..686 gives 0.93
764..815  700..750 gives 0.84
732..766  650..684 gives 0.97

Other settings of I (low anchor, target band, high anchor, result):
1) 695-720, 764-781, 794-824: 0.09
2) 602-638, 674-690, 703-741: 0.17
